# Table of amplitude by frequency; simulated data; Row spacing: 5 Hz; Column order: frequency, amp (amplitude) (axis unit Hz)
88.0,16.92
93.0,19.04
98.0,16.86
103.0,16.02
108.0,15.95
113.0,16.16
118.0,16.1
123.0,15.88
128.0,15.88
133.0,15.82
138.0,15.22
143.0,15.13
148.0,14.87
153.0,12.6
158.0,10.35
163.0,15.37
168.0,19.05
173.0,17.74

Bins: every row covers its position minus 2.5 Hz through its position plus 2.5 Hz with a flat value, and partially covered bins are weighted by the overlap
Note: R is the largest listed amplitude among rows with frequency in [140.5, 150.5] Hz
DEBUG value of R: 15.13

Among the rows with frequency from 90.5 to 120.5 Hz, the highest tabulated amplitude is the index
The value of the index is 19.04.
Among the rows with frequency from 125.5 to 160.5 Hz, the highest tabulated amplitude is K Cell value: 15.88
